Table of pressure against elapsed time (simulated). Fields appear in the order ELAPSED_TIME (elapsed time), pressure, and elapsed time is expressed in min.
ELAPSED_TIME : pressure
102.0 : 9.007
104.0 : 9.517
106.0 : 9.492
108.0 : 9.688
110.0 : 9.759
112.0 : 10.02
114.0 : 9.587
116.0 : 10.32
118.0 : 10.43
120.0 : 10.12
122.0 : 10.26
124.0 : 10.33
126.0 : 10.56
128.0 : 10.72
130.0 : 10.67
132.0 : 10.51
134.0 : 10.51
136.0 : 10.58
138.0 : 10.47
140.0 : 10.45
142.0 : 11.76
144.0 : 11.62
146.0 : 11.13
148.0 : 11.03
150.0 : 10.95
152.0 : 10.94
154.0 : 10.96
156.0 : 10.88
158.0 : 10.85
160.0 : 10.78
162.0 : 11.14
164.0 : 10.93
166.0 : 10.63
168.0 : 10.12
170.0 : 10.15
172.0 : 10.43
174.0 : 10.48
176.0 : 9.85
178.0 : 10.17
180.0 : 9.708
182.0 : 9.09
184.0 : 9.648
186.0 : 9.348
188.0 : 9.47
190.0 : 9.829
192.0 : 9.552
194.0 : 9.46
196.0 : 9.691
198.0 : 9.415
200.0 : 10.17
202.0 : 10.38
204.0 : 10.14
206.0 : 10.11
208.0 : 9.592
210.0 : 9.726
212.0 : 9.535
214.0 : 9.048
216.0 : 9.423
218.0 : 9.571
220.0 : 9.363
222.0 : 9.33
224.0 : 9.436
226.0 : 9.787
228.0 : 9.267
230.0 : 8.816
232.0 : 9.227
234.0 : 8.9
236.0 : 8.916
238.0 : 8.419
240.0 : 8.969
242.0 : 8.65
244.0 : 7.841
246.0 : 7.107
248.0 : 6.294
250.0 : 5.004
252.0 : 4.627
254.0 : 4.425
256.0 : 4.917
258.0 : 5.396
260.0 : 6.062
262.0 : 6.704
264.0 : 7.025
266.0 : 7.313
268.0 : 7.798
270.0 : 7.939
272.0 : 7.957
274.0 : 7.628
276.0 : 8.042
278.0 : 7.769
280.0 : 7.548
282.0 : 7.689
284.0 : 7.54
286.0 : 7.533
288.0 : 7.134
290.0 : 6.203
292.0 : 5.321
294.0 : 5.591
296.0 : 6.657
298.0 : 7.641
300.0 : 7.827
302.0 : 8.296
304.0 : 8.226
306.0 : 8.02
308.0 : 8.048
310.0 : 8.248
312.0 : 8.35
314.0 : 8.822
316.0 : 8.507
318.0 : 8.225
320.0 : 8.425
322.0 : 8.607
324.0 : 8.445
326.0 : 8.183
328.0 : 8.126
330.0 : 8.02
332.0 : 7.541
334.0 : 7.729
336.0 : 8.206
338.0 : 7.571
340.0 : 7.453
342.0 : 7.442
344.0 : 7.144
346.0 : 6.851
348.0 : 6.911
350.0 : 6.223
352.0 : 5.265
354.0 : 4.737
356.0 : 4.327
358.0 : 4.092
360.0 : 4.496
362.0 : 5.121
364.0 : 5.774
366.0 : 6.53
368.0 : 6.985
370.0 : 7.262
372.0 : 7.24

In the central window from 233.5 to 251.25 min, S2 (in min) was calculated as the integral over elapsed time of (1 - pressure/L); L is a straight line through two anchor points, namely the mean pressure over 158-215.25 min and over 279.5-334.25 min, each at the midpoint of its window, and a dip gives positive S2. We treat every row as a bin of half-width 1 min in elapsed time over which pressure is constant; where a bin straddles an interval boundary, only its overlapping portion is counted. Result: 2.4 min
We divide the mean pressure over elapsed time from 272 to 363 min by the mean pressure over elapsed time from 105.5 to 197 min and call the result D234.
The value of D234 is 0.7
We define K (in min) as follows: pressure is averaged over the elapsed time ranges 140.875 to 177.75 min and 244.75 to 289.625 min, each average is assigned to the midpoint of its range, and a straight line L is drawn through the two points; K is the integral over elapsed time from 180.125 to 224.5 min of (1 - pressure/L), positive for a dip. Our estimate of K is -2.1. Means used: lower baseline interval 10.8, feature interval 9.61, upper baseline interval 6.79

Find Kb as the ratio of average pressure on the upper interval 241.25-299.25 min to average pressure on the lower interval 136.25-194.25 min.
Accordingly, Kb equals 0.65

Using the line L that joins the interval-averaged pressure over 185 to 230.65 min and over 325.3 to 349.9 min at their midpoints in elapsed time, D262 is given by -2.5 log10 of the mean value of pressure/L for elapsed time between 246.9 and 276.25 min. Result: 0.33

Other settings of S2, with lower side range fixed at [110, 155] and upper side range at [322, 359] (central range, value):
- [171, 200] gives -0.18 min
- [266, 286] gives 0.87 min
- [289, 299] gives 1.91 min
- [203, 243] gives -1.28 min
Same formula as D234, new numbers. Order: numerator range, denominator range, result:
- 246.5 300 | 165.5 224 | 0.69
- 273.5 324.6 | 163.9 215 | 0.78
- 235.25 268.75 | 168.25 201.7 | 0.69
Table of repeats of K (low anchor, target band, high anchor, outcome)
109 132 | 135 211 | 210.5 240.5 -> -4.39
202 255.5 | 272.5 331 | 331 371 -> -4.31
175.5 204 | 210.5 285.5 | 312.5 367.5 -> 7.38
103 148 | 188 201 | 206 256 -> -0.87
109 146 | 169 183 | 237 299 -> -1.08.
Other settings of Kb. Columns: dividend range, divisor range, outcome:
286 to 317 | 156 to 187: 0.73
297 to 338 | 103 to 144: 0.79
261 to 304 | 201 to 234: 0.77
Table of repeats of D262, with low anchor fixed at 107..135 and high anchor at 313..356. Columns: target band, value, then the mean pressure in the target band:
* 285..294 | 0.24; 6.44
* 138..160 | -0.12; 11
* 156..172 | -0.10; 10.7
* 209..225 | -0.05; 9.43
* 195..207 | -0.09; 9.98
